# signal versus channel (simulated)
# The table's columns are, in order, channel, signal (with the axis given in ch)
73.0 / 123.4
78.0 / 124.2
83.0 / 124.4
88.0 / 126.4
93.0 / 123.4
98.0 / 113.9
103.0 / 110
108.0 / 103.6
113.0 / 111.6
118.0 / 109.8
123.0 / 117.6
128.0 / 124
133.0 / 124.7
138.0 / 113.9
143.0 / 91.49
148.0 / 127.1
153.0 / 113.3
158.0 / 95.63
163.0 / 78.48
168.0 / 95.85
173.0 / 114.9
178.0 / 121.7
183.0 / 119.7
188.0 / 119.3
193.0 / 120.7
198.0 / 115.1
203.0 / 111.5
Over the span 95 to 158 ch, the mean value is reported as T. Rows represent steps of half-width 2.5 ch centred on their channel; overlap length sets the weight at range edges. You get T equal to 113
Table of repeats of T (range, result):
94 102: 115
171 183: 119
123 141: 120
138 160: 108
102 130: 113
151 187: 106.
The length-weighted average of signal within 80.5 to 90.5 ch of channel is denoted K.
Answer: 125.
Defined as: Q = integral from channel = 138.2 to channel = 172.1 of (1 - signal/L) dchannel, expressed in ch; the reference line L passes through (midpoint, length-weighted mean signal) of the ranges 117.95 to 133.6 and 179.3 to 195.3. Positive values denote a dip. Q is 5.1 ch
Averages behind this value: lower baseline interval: 120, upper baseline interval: 120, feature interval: 102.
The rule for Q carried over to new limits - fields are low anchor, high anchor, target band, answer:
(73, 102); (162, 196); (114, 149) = 0.6 ch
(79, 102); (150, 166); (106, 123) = 0.4 ch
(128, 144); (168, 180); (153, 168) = 2.7 ch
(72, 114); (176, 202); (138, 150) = 0.9 ch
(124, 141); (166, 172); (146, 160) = -0.4 ch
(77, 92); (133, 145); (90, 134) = 0.3 ch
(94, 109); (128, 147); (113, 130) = -0.6 ch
